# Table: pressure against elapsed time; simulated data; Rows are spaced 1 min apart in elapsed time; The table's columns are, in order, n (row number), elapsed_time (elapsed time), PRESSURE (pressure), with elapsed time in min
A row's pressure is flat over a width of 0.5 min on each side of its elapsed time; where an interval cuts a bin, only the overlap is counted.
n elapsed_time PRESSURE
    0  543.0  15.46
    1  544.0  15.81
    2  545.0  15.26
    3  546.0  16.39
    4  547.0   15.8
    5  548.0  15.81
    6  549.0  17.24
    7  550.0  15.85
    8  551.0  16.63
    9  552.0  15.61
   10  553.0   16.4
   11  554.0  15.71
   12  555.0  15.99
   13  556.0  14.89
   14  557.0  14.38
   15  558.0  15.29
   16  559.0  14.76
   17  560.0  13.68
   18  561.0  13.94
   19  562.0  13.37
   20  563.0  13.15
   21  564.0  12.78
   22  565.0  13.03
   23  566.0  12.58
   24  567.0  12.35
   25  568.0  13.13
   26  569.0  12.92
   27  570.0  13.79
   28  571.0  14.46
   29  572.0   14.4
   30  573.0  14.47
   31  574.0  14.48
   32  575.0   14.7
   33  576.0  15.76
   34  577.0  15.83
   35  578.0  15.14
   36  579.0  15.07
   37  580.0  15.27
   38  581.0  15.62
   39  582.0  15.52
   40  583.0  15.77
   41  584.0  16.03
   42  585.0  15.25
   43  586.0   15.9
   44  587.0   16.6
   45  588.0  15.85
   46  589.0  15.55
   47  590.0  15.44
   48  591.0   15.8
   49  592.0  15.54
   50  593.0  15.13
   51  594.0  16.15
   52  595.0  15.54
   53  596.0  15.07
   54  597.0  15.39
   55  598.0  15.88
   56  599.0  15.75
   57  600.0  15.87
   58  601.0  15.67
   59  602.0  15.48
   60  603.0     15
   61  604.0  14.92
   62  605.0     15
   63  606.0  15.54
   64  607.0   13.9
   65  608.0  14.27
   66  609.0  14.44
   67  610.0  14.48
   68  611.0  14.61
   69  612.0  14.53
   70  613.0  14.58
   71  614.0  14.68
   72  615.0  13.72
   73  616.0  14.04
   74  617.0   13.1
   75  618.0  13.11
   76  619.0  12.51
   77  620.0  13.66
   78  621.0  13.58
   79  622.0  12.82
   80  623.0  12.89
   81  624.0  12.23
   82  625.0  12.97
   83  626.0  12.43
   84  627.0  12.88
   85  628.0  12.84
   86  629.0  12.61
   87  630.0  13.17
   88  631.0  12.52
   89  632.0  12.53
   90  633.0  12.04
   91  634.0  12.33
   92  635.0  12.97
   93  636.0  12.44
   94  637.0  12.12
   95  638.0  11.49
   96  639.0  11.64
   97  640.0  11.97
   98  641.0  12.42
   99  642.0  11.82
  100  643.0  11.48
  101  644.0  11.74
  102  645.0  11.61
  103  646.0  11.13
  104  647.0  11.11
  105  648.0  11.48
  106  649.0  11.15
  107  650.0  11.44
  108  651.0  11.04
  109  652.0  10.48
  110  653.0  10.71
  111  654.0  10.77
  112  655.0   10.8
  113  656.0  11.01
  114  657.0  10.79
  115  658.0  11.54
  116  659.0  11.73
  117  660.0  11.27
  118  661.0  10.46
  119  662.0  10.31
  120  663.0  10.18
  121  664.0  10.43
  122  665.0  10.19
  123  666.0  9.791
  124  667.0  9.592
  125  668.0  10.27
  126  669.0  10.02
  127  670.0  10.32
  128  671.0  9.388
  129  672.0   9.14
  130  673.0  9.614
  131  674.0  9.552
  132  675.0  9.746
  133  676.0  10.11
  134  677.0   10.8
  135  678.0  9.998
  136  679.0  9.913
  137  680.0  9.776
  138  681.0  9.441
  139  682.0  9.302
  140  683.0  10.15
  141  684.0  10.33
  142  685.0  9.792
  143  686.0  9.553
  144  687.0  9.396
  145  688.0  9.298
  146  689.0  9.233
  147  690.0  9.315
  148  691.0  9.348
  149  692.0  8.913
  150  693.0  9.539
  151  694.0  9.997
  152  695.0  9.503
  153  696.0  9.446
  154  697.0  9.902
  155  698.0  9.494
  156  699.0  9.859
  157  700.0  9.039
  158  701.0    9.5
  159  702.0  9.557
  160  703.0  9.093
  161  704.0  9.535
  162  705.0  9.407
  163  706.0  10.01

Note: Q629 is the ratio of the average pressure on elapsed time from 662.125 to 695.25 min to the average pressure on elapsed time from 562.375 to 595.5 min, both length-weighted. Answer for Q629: 0.7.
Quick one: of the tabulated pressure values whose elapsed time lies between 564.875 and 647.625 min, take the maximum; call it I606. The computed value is 16.6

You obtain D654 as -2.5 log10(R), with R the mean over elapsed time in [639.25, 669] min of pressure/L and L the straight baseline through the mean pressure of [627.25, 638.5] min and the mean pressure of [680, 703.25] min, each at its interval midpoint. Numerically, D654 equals 0.04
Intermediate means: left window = 12.5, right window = 9.53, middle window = 11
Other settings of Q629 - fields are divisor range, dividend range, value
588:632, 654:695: 0.70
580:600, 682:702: 0.61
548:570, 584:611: 1.06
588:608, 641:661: 0.73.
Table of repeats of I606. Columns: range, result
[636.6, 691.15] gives 12.42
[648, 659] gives 11.73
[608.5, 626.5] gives 14.68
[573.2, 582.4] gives 15.83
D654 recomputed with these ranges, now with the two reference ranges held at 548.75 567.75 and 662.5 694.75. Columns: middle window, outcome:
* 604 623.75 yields -0.134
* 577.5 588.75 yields -0.154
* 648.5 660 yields -0.032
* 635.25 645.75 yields -0.056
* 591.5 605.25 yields -0.192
